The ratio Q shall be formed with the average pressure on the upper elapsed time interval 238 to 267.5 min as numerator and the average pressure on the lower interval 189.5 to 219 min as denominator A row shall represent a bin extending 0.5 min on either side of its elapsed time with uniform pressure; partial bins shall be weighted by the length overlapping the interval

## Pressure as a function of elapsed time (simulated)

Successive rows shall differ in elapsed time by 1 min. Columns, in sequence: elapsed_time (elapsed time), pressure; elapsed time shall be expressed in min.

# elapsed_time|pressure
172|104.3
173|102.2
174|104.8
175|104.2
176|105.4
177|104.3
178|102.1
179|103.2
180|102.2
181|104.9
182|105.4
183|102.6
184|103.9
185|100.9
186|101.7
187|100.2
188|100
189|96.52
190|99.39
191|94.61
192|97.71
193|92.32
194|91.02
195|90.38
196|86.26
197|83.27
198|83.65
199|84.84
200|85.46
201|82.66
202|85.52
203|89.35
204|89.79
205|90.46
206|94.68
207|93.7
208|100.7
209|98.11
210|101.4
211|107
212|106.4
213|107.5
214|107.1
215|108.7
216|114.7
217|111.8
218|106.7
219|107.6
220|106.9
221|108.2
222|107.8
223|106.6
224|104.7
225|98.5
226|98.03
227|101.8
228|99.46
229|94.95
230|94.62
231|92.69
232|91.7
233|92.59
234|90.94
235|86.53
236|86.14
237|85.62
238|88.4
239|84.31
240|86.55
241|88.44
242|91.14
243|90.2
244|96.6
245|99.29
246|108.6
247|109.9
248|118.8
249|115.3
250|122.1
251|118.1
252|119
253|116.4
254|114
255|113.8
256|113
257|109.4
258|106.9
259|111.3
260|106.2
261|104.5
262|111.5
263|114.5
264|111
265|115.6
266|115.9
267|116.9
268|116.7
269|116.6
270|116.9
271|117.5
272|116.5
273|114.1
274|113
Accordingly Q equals 1.1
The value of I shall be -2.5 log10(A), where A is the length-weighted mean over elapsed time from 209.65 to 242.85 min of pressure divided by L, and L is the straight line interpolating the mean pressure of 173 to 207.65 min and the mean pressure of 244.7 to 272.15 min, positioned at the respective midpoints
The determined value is 0.065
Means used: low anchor 95.9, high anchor 113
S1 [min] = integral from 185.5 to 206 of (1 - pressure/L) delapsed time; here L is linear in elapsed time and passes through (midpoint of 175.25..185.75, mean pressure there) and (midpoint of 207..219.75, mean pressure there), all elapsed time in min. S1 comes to 2.6 min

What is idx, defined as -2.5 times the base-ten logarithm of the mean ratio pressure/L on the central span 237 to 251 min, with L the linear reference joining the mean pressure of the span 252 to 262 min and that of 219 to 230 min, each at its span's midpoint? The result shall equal 0.080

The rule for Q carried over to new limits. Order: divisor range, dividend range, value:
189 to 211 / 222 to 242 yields 1.02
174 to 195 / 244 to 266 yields 1.12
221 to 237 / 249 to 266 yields 1.17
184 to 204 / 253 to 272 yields 1.23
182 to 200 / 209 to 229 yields 1.11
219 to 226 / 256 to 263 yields 1.04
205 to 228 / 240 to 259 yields 1.04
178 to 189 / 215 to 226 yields 1.05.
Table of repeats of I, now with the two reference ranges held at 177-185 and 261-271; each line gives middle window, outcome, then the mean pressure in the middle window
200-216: 0.099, 97.7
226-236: 0.174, 93.7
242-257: 0.021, 110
